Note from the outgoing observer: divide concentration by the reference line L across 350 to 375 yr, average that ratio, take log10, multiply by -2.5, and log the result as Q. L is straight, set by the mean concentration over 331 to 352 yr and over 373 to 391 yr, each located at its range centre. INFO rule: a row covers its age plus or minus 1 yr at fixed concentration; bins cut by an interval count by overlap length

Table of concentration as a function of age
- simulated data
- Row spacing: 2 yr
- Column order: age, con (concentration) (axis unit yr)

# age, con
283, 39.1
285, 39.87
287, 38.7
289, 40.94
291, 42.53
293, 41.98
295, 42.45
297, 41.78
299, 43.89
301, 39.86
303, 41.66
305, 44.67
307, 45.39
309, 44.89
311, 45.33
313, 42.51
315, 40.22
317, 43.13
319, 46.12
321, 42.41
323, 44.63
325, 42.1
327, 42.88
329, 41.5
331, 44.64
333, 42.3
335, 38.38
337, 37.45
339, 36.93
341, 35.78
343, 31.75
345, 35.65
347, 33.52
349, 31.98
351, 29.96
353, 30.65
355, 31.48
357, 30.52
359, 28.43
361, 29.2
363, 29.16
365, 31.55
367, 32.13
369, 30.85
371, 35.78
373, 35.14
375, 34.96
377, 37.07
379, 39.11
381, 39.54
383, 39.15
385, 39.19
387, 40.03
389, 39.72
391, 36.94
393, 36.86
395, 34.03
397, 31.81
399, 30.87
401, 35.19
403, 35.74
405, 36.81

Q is 0.18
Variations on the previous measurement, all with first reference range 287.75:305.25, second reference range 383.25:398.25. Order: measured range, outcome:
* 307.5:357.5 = 0.037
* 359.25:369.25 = 0.253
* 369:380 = 0.056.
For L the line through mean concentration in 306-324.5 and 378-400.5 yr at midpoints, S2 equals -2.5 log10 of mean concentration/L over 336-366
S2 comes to 0.25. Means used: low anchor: 43.8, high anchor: 37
